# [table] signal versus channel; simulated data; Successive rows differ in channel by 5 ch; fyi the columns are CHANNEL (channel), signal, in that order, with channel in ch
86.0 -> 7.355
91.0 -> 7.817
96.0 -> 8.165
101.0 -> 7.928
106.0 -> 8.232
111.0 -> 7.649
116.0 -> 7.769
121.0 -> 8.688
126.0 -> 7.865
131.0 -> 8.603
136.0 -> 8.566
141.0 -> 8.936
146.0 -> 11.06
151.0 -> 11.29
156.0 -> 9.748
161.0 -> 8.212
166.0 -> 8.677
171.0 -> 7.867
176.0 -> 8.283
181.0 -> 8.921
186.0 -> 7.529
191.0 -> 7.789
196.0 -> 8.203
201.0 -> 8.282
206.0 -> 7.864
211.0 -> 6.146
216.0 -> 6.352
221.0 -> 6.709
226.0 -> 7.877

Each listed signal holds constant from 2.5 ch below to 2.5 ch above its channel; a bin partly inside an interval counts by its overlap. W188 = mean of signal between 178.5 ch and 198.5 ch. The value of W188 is 8.11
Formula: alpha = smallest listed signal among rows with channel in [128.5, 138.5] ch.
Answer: 8.566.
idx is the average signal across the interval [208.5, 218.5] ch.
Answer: 6.25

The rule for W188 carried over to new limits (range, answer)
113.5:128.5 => 8.11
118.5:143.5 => 8.53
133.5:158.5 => 9.92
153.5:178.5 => 8.56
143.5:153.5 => 11.2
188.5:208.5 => 8.03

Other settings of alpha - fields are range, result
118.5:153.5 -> 7.865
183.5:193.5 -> 7.529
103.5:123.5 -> 7.649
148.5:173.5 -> 7.867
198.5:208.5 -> 7.864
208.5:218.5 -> 6.146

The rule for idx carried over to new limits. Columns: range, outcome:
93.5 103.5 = 8.05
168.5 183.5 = 8.36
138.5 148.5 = 10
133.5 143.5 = 8.75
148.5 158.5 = 10.5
